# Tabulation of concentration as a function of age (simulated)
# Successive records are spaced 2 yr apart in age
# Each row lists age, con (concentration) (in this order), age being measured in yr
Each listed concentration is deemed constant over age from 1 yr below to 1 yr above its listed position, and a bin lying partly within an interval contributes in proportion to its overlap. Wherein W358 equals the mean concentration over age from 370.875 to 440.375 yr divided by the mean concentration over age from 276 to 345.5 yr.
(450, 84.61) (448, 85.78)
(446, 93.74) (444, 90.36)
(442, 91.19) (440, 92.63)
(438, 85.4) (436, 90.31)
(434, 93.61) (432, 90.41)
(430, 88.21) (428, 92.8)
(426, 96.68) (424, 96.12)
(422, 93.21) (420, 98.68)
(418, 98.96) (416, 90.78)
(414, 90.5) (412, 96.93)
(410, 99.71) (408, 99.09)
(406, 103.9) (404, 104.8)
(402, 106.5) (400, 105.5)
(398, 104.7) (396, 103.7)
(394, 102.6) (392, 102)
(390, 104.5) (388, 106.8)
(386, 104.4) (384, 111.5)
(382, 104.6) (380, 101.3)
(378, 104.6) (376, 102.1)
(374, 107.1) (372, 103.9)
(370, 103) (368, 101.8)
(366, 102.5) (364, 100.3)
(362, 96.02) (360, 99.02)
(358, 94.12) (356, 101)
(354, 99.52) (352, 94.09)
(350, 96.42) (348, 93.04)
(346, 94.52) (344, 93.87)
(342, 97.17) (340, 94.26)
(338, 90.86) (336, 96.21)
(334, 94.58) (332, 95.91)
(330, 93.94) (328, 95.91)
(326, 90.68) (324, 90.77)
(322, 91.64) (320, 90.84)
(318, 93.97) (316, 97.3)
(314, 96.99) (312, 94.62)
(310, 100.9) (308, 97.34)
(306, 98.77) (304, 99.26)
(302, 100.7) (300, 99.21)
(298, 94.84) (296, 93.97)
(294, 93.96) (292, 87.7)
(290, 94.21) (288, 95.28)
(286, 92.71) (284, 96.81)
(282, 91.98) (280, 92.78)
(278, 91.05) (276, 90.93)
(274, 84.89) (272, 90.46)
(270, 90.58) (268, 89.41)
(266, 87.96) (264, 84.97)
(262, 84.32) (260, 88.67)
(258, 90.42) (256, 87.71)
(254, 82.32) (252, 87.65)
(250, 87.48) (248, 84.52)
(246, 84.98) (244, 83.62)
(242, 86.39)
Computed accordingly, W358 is 1.05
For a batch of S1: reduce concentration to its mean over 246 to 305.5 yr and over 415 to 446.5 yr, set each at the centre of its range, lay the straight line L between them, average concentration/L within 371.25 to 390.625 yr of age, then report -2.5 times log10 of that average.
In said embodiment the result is -0.143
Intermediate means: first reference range 90.9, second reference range 92.7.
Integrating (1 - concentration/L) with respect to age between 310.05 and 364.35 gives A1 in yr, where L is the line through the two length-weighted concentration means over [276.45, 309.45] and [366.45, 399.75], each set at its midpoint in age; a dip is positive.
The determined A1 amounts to 2.4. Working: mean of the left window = 95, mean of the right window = 104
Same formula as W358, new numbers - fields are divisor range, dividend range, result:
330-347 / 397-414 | 1.08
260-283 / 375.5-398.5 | 1.17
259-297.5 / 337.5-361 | 1.06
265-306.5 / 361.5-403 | 1.12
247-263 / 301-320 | 1.12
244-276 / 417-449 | 1.06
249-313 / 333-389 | 1.08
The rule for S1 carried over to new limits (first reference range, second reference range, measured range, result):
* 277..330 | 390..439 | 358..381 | -0.06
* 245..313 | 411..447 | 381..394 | -0.14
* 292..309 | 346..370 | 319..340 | 0.05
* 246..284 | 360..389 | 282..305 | -0.03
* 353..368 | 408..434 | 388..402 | -0.08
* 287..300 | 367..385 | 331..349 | 0.06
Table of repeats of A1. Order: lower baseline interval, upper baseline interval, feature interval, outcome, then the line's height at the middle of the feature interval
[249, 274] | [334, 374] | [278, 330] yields -1.5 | 92.2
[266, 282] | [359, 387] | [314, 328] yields 0.4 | 96.2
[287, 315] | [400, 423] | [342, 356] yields 0.2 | 97.4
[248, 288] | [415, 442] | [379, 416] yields -4.2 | 92.1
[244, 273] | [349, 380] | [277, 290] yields -0.5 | 90.3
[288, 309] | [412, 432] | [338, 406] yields -4.6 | 94.8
